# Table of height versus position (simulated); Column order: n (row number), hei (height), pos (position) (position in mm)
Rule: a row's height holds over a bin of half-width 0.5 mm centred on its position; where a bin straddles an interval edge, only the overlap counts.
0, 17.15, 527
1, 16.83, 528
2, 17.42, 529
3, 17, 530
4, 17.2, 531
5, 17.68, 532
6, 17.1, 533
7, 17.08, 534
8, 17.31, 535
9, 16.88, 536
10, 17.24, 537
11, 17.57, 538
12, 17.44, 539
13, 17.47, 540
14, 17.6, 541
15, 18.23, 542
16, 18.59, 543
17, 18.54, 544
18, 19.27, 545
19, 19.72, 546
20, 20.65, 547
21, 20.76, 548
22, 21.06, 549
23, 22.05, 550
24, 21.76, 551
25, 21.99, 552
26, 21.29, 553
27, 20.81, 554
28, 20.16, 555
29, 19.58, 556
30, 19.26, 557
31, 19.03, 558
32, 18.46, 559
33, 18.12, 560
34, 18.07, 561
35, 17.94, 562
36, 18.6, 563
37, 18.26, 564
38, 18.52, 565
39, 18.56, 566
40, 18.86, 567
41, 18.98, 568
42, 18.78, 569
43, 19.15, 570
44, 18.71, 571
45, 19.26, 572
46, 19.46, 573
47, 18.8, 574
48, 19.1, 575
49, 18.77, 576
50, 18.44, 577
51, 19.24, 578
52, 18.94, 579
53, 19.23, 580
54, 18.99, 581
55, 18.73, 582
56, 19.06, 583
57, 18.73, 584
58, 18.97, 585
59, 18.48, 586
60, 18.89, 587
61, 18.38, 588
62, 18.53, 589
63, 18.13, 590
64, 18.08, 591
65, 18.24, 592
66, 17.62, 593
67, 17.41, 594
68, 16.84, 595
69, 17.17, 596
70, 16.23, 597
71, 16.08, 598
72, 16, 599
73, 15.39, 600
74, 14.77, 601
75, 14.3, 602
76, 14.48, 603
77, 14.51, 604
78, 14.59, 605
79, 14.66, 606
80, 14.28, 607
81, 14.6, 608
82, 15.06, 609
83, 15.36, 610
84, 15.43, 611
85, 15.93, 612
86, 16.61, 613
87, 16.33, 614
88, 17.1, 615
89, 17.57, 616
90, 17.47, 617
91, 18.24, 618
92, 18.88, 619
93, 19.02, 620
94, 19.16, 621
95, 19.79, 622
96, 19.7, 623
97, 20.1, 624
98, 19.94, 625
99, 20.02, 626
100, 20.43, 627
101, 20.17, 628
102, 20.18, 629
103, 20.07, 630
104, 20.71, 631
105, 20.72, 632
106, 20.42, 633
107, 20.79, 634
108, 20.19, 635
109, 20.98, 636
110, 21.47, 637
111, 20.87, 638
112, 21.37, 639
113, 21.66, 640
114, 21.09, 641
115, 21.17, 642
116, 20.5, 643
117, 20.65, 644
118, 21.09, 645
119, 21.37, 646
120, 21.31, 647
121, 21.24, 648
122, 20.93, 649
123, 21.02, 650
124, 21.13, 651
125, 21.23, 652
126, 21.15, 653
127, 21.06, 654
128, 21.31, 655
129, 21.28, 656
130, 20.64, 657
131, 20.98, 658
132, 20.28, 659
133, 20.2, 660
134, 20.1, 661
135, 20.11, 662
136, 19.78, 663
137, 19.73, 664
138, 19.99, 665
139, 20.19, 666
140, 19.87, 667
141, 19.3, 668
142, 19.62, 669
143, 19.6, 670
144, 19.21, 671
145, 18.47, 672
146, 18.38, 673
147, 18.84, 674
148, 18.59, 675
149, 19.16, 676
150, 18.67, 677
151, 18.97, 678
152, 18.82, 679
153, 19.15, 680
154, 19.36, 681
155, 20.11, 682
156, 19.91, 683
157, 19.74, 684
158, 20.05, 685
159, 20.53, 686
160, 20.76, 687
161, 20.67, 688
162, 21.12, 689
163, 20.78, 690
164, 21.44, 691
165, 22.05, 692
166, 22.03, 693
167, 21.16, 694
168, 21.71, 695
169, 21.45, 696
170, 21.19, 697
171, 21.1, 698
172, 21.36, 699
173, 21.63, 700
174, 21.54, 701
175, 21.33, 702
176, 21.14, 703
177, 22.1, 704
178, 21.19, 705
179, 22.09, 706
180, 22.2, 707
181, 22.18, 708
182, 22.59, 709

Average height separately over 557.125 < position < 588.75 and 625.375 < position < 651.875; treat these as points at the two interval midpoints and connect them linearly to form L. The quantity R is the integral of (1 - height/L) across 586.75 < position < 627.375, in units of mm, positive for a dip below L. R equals 5.6 mm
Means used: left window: 18.8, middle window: 17.1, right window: 20.8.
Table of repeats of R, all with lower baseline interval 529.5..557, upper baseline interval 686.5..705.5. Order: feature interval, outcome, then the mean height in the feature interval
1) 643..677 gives 0.9 mm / 20.2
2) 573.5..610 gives 4.7 mm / 17.2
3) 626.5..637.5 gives -0.1 mm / 20.6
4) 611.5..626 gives 1.3 mm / 18.3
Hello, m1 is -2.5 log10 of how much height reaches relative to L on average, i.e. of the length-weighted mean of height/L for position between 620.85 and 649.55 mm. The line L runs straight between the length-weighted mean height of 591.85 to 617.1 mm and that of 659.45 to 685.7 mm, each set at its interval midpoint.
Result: -0.18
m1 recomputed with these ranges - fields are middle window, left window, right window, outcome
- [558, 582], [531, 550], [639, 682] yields 0.01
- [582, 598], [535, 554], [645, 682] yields 0.09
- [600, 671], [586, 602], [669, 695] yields -0.04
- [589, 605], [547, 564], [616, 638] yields 0.21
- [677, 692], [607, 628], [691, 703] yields 0.04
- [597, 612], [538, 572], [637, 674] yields 0.30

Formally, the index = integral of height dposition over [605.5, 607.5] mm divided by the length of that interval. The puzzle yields 14.5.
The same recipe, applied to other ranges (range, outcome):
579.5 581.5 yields 19.1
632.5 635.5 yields 20.5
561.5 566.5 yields 18.4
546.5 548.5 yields 20.7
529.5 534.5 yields 17.2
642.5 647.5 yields 21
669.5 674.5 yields 18.9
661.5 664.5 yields 19.9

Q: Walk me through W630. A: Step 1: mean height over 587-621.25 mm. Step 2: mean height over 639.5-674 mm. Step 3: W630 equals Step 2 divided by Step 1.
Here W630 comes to 1.2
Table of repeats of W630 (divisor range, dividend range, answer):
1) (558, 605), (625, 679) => 1.13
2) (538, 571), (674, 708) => 1.07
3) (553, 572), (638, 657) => 1.11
